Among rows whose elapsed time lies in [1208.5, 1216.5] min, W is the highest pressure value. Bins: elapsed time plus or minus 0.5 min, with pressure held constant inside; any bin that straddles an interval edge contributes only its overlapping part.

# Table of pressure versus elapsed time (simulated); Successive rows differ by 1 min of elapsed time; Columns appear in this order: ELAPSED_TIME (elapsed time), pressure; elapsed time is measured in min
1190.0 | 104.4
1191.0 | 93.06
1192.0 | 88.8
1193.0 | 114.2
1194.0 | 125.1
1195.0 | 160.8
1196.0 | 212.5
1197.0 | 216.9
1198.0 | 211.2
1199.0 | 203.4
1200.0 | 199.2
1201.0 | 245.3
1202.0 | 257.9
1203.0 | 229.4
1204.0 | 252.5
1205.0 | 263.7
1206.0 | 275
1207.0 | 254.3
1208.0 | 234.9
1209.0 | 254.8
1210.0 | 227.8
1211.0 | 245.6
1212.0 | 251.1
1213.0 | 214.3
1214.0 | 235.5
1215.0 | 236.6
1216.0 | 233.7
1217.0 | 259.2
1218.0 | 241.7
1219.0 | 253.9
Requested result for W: 254.8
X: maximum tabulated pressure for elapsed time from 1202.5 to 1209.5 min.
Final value 275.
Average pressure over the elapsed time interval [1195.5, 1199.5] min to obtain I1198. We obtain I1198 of 211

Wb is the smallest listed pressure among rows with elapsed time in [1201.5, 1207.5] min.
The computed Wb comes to 229.4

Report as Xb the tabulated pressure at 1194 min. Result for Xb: 125.1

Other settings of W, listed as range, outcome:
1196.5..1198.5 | 216.9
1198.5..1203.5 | 257.9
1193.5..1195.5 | 160.8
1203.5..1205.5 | 263.7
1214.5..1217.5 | 259.2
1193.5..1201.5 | 245.3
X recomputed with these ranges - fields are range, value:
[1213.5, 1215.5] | 236.6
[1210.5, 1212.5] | 251.1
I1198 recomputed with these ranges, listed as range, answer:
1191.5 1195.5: 122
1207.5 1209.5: 245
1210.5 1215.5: 237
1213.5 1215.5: 236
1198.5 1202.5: 226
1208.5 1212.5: 245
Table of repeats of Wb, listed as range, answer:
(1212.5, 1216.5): 214.3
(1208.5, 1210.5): 227.8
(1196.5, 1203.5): 199.2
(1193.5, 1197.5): 125.1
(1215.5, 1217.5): 233.7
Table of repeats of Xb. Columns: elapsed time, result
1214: 235.5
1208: 234.9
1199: 203.4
